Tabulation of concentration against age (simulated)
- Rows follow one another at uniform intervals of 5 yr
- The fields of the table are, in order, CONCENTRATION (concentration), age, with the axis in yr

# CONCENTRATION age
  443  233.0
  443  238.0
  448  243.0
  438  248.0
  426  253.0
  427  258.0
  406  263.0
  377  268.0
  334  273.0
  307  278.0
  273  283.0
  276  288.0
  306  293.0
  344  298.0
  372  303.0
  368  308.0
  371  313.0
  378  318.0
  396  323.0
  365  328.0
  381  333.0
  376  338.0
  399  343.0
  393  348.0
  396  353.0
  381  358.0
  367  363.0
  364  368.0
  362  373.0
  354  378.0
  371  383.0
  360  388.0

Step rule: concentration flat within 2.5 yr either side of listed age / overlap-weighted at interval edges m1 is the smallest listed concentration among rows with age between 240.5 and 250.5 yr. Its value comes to 438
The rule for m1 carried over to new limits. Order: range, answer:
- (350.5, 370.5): 364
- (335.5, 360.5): 376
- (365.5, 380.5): 354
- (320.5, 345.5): 365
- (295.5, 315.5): 344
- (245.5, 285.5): 273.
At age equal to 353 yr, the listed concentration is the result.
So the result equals 396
